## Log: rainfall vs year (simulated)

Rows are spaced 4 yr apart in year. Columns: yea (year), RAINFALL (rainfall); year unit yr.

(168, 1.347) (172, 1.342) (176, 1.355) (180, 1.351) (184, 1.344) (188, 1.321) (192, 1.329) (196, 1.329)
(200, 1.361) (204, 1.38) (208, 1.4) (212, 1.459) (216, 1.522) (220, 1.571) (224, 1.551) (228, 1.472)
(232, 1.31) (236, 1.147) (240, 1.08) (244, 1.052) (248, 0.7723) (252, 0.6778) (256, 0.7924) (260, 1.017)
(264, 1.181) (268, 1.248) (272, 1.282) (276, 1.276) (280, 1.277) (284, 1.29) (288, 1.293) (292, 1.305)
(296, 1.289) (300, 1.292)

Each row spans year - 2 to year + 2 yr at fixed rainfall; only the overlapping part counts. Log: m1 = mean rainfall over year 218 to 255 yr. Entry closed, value 1.17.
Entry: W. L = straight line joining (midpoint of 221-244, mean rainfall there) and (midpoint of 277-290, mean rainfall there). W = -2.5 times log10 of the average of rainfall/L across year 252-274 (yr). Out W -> 0.21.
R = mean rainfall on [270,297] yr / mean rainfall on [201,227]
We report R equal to 0.9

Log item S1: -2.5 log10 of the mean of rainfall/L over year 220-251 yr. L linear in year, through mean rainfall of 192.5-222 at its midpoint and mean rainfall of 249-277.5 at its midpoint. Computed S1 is 0.04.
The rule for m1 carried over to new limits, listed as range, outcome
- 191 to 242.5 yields 1.38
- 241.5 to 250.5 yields 0.908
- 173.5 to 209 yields 1.35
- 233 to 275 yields 1.04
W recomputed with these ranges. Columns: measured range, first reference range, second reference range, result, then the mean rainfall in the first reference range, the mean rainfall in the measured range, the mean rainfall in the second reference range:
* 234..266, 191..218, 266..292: 0.346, 1.4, 0.965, 1.28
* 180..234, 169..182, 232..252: -0.193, 1.35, 1.41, 1.01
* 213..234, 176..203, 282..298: -0.122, 1.34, 1.48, 1.29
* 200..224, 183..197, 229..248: -0.185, 1.33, 1.46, 1.12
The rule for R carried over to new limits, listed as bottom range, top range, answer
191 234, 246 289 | 0.77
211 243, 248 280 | 0.77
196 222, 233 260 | 0.65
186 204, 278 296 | 0.96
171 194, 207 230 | 1.12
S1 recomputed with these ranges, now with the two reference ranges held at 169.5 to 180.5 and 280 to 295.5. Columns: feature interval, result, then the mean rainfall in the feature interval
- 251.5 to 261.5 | 0.48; 0.842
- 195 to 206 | -0.02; 1.36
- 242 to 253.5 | 0.48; 0.841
